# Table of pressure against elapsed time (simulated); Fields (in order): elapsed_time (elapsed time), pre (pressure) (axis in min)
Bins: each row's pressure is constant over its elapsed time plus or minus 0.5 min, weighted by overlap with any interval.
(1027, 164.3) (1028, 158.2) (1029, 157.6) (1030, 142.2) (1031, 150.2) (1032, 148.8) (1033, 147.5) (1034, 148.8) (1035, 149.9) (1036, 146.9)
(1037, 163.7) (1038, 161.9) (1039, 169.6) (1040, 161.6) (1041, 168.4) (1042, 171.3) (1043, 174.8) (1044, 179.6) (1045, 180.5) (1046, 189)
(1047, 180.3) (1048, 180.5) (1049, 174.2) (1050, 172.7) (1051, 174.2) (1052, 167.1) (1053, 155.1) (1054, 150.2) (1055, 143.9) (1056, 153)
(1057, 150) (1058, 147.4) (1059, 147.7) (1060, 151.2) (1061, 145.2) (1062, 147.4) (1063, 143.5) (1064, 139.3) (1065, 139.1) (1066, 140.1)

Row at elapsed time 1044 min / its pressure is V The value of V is 179.6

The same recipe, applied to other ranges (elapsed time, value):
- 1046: 189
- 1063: 143.5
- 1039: 169.6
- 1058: 147.4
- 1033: 147.5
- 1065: 139.1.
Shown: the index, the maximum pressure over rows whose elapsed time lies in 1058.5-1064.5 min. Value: 151.2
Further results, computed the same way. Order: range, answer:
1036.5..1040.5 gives 169.6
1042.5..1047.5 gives 189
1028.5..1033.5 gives 157.6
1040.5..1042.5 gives 171.3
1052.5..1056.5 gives 155.1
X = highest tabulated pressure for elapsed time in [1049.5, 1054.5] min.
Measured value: 174.2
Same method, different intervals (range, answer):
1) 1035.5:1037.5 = 163.7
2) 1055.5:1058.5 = 153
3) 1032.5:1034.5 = 148.8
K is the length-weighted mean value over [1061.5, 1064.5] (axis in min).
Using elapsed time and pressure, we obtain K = 143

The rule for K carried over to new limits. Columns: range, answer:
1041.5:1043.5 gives 173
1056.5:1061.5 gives 148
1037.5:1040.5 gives 164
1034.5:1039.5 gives 158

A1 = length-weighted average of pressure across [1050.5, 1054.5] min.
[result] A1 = 162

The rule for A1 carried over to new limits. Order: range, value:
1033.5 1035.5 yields 149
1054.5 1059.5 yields 148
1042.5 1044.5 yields 177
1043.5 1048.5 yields 182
